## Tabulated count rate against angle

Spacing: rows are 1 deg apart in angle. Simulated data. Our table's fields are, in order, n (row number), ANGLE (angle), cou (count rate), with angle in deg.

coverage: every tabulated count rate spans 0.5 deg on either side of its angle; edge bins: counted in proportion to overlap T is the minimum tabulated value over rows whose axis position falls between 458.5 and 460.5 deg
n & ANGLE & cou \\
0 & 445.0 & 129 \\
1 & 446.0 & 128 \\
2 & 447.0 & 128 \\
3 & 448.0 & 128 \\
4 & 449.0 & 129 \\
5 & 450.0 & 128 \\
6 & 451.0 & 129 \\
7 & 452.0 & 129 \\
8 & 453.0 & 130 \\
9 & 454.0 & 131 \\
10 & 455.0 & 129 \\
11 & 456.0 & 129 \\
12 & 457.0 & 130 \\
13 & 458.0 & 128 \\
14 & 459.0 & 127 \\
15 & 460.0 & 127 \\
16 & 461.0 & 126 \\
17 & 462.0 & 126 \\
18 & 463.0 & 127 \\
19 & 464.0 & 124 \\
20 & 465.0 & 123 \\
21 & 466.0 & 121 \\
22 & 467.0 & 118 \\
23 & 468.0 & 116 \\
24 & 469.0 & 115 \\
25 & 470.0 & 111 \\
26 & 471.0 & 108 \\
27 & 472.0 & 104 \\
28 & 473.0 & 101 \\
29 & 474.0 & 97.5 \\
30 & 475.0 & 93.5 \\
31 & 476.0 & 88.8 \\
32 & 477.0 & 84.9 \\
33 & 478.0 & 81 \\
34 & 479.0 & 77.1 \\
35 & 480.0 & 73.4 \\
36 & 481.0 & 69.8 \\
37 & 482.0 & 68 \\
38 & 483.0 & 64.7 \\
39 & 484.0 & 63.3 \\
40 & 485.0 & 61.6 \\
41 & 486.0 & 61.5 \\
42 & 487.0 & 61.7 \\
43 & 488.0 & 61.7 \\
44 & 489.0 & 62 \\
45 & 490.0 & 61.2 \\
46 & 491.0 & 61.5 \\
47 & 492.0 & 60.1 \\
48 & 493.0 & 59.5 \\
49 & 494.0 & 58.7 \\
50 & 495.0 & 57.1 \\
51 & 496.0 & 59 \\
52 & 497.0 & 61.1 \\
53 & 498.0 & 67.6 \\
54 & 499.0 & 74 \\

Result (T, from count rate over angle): 127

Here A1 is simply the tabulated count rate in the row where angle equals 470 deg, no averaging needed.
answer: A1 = 111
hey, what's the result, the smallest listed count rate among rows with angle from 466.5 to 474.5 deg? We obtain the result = 97.5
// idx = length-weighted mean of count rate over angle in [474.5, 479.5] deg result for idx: 85.1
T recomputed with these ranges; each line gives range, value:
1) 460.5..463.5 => 126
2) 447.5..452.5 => 128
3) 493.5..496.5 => 57.1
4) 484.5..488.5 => 61.5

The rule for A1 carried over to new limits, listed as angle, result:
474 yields 97.5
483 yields 64.7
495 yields 57.1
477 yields 84.9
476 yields 88.8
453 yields 130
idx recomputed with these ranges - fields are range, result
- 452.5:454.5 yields 130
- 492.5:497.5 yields 59.1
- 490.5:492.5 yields 60.8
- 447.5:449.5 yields 128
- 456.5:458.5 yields 129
